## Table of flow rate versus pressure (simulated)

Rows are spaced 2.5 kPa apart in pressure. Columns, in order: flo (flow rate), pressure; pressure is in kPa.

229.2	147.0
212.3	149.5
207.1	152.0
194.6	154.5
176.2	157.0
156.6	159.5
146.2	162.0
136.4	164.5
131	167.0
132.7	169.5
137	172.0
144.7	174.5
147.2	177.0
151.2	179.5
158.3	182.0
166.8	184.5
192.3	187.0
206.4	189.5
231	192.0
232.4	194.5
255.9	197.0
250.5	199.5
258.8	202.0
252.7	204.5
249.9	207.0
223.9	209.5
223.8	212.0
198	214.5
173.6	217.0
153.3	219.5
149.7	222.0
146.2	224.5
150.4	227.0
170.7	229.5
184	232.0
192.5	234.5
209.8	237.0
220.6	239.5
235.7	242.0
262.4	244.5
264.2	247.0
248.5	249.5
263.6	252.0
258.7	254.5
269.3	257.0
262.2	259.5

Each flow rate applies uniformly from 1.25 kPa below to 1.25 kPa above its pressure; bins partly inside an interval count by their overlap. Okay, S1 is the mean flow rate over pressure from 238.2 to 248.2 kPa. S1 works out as 245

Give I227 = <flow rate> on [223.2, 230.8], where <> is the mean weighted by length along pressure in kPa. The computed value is 156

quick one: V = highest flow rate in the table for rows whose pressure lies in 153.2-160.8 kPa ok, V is 194.6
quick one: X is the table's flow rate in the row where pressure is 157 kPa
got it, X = 176.2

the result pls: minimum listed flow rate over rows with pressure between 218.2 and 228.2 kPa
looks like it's 146.2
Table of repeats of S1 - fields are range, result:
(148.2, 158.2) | 198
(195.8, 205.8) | 254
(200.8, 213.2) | 242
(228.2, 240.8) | 196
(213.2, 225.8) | 164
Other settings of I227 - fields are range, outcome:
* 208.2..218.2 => 205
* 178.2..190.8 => 175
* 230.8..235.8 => 189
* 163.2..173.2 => 134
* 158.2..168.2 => 143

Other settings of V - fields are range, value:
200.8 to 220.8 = 258.8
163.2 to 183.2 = 158.3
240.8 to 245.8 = 262.4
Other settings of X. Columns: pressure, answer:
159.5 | 156.6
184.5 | 166.8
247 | 264.2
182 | 158.3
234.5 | 192.5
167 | 131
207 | 249.9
